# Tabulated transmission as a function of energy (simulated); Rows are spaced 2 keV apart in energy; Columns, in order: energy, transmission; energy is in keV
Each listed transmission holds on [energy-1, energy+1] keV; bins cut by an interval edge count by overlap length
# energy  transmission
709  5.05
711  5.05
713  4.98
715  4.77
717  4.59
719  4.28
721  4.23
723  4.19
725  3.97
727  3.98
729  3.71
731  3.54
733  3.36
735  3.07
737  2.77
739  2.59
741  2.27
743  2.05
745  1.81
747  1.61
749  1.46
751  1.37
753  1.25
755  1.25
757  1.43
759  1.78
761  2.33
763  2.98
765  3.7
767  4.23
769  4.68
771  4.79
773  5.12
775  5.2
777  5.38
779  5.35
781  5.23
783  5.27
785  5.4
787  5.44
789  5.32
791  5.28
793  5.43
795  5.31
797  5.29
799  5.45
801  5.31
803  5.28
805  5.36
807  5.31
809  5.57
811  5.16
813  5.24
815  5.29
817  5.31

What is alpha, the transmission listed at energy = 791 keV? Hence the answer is 5.28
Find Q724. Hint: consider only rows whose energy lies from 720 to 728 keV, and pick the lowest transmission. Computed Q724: 3.97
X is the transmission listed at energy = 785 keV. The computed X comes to 5.4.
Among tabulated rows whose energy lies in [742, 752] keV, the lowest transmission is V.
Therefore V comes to 1.37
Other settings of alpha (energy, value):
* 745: 1.81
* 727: 3.98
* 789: 5.32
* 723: 4.19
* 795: 5.31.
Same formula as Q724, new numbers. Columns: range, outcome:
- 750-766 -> 1.25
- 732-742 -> 2.27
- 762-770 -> 2.98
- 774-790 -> 5.2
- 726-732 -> 3.54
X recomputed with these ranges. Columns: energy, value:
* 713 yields 4.98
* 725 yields 3.97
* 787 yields 5.44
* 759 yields 1.78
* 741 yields 2.27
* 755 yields 1.25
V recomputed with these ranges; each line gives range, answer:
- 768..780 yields 4.68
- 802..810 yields 5.28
